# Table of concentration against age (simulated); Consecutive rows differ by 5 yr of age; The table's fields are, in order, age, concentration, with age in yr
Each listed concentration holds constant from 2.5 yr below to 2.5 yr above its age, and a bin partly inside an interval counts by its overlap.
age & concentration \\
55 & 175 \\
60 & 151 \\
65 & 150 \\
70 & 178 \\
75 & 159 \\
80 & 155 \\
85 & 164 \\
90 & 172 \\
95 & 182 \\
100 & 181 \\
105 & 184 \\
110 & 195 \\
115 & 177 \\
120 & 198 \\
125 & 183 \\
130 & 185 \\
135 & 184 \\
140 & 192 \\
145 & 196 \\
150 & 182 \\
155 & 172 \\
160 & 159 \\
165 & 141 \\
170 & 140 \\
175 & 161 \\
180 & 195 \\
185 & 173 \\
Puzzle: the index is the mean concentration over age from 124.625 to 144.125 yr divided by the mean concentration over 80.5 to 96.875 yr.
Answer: 1.10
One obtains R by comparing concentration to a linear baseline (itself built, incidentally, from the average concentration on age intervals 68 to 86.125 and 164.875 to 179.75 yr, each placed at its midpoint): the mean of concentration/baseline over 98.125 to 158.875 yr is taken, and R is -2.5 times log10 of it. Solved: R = -0.16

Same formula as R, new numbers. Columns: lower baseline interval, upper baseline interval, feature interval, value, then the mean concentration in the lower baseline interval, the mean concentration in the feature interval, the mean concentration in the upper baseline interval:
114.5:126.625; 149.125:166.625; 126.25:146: -0.07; 188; 188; 163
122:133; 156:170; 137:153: -0.13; 185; 189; 151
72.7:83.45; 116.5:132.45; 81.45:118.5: -0.04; 158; 179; 188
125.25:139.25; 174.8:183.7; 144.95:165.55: 0.09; 185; 170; 182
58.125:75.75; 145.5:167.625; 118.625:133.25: -0.15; 160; 188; 166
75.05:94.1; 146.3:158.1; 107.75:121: -0.11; 165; 189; 178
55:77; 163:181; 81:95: -0.06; 161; 169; 157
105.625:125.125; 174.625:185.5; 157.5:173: 0.23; 188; 147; 180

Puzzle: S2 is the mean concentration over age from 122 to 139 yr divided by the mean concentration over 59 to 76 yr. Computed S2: 1.15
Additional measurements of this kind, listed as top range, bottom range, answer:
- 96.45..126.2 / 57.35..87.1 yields 1.17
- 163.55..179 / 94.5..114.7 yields 0.82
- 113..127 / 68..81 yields 1.13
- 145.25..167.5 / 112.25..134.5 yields 0.90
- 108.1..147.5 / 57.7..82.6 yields 1.19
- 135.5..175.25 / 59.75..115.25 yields 0.99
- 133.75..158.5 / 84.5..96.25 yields 1.06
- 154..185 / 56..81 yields 1.01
